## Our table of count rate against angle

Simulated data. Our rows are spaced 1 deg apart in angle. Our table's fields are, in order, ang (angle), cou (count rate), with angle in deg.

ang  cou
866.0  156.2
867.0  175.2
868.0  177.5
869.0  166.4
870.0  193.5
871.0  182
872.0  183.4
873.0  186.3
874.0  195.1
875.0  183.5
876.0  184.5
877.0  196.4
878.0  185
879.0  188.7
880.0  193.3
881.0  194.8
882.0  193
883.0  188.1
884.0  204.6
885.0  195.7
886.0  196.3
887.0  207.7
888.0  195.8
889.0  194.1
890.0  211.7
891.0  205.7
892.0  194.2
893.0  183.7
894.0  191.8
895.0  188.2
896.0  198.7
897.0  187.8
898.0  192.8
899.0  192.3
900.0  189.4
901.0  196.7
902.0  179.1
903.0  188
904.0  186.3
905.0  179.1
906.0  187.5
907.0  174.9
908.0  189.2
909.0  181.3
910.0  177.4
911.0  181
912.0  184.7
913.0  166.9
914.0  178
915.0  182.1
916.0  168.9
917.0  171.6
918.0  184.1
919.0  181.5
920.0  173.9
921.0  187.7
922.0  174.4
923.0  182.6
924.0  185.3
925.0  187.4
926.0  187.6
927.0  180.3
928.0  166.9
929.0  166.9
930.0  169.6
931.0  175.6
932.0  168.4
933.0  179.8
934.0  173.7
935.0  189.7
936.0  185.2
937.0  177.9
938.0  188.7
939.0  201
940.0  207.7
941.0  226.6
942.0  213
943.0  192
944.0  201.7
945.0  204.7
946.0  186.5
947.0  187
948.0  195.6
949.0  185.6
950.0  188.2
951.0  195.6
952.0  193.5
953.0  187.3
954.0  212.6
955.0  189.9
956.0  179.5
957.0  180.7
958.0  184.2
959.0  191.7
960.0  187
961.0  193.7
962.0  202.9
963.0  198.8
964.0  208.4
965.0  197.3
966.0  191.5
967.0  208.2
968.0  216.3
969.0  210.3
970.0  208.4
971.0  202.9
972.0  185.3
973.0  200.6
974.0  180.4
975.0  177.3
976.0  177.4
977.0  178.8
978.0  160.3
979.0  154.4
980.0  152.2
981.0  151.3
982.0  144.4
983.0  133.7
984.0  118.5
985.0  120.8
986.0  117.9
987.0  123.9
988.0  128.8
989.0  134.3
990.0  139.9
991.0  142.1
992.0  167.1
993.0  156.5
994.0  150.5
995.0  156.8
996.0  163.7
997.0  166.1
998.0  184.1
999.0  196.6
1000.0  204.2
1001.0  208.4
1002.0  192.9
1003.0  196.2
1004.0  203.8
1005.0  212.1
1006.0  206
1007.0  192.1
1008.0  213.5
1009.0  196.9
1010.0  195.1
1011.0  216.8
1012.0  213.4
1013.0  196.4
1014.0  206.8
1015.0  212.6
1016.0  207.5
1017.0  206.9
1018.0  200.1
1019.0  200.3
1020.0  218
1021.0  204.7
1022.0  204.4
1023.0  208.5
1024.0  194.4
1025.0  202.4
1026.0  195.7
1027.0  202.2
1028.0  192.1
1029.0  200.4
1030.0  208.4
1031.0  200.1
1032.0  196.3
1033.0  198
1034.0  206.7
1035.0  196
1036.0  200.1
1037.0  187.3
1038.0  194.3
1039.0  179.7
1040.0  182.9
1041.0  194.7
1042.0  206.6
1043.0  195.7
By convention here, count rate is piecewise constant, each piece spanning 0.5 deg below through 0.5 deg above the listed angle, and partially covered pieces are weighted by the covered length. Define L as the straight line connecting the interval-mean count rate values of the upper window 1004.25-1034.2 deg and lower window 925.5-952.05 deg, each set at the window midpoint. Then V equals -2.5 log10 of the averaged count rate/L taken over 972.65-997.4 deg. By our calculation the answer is 0.29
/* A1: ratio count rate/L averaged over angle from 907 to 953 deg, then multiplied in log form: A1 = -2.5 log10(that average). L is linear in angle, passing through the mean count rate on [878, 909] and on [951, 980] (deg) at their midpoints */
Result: 0.04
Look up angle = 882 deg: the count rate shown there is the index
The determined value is 193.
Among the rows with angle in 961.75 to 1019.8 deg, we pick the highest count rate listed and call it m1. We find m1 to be 216.8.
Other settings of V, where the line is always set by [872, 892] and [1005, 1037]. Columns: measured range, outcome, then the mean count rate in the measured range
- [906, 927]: 0.094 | 180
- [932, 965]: 0.030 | 193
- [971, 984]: 0.204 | 166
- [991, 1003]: 0.145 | 176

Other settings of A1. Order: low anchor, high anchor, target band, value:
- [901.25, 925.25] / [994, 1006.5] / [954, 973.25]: -0.065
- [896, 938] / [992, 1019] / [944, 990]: 0.059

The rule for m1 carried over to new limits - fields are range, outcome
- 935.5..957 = 226.6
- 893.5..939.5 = 201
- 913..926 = 187.7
